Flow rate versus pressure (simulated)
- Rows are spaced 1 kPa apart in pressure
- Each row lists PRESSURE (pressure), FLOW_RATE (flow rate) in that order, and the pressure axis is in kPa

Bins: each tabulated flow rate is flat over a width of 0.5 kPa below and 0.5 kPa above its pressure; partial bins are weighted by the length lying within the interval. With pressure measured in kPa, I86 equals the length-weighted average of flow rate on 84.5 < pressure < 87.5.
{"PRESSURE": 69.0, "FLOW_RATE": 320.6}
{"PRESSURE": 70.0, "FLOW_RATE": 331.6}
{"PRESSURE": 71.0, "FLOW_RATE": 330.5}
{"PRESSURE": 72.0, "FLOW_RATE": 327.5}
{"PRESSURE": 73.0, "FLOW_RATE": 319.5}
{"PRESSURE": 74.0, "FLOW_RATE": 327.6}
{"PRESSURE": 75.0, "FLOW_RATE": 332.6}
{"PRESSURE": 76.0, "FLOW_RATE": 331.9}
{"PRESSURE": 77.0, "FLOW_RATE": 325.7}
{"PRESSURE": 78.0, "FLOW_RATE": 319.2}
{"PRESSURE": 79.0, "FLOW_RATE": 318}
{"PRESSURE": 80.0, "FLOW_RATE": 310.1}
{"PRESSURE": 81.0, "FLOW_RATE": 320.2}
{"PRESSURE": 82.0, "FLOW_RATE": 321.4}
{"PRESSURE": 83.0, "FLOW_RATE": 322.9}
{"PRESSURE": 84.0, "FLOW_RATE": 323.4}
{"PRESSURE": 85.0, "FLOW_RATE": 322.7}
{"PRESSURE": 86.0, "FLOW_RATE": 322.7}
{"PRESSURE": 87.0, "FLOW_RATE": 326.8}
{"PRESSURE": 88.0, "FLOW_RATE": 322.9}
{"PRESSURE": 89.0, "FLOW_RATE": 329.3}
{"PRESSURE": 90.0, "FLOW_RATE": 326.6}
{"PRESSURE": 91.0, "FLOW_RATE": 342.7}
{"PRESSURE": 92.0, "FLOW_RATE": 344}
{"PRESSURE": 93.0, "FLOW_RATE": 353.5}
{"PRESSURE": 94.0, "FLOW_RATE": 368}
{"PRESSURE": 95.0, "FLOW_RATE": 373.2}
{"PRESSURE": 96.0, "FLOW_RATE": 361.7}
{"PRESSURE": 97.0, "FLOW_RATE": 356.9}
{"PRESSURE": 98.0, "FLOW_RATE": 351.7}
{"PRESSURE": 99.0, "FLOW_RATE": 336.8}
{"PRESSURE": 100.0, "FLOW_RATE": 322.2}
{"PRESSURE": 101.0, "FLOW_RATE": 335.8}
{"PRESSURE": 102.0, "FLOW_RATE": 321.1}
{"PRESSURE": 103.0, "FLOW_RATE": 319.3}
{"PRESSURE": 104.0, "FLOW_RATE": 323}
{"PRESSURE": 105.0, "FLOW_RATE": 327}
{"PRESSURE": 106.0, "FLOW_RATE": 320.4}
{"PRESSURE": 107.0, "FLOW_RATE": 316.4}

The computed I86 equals 324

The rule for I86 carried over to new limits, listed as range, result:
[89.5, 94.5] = 347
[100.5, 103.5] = 325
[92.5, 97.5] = 363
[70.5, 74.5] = 326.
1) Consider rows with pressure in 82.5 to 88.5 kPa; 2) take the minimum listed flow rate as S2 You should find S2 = 322.7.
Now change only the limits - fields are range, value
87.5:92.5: 322.9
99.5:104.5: 319.3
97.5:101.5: 322.2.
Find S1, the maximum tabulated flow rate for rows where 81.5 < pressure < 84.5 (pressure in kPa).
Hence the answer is 323.4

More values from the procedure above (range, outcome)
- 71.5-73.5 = 327.5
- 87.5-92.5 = 344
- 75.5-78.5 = 331.9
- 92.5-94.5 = 368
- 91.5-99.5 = 373.2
